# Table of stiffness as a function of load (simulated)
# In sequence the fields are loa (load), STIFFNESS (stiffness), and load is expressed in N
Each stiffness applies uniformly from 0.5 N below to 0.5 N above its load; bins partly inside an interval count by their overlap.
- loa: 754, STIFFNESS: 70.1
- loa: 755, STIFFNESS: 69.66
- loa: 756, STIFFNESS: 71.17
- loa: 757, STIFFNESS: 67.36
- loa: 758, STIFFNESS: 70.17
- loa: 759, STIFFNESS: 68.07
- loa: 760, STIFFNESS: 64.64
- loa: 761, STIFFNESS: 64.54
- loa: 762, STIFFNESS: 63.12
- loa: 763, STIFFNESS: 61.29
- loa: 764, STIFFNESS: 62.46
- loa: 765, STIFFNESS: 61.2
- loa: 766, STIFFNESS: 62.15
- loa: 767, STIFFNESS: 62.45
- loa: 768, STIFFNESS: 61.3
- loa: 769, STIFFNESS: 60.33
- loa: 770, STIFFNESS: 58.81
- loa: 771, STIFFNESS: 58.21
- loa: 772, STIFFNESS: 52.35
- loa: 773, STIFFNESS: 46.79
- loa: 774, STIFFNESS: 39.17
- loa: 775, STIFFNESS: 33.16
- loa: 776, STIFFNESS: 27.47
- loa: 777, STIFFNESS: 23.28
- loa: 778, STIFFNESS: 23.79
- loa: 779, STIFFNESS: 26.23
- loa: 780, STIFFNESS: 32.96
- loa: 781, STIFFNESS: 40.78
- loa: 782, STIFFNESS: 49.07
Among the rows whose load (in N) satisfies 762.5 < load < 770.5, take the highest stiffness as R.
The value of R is 62.46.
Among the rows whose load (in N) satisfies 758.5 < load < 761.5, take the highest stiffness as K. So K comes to 68.07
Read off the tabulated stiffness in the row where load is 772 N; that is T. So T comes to 52.35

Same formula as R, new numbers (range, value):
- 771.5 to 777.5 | 52.35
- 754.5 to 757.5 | 71.17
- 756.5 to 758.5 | 70.17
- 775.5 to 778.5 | 27.47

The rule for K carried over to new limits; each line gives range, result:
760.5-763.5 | 64.54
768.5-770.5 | 60.33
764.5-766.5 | 62.15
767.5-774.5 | 61.3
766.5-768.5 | 62.45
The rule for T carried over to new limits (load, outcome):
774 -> 39.17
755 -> 69.66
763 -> 61.29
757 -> 67.36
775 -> 33.16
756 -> 71.17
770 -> 58.81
